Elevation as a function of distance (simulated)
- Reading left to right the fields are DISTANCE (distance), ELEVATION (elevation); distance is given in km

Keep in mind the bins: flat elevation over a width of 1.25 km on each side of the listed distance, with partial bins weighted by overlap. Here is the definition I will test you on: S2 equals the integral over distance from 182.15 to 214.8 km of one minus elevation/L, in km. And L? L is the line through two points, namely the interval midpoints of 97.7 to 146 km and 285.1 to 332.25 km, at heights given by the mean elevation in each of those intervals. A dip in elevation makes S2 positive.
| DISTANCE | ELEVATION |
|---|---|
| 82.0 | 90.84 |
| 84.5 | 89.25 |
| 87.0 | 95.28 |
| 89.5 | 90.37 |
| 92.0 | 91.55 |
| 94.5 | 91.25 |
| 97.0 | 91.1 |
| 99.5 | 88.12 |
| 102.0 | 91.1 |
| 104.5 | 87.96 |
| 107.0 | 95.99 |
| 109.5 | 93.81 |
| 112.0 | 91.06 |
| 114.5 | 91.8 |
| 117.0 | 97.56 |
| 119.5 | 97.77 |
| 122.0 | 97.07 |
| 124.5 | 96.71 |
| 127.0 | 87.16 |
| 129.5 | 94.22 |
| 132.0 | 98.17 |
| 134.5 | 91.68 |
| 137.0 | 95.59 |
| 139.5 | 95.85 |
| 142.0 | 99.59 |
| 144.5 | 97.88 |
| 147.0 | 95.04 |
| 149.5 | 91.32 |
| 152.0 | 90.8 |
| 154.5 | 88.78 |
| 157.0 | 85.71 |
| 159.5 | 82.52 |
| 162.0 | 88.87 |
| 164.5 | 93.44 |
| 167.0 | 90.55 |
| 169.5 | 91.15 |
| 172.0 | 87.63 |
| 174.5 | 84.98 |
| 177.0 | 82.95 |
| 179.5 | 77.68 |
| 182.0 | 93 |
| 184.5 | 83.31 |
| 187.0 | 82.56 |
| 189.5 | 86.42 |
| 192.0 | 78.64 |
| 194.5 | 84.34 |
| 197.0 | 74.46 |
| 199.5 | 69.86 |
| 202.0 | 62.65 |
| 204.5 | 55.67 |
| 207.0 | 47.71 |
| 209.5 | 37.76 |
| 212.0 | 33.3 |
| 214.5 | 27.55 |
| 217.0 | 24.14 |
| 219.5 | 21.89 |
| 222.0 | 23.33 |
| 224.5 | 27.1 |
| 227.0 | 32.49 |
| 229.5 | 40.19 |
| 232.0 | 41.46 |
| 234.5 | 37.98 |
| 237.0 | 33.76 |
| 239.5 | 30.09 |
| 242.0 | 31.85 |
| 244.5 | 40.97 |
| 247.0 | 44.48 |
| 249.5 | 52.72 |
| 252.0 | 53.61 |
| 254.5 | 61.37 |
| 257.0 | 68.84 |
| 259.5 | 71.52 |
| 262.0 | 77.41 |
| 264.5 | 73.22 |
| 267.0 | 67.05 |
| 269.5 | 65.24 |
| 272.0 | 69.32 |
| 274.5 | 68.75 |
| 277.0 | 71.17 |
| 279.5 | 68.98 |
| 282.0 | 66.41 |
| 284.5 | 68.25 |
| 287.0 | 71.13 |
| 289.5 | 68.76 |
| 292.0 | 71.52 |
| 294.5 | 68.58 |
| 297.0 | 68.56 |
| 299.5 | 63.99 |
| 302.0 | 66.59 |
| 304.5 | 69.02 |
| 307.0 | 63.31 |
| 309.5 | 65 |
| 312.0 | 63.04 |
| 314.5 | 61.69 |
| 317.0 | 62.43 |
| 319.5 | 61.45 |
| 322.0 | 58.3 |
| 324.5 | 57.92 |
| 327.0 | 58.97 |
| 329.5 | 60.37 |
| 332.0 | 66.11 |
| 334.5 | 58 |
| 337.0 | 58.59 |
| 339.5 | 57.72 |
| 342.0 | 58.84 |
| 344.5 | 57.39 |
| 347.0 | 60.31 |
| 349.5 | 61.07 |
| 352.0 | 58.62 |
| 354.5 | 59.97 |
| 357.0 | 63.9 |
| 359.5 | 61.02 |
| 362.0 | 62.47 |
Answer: 6.73 km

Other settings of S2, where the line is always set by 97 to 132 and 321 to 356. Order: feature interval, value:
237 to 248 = 5.6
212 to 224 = 8.1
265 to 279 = 0.2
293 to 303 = -0.2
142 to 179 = -1.4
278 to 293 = -0.4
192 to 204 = 1.2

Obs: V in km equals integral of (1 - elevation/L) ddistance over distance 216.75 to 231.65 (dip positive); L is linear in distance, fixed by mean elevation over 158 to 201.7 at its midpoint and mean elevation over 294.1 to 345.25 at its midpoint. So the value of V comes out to 9.2 km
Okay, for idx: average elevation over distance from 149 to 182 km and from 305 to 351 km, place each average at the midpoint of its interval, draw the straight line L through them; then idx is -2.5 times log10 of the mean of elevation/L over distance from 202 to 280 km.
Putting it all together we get 0.46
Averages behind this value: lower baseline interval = 87.5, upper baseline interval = 60.7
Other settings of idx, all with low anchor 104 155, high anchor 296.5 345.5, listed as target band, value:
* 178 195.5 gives 0.01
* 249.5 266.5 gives 0.09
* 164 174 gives -0.03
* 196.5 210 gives 0.37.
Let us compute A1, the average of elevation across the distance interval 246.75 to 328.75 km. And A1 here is 65.3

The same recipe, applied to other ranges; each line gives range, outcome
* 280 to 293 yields 69.2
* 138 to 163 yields 91.7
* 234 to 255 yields 42.5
